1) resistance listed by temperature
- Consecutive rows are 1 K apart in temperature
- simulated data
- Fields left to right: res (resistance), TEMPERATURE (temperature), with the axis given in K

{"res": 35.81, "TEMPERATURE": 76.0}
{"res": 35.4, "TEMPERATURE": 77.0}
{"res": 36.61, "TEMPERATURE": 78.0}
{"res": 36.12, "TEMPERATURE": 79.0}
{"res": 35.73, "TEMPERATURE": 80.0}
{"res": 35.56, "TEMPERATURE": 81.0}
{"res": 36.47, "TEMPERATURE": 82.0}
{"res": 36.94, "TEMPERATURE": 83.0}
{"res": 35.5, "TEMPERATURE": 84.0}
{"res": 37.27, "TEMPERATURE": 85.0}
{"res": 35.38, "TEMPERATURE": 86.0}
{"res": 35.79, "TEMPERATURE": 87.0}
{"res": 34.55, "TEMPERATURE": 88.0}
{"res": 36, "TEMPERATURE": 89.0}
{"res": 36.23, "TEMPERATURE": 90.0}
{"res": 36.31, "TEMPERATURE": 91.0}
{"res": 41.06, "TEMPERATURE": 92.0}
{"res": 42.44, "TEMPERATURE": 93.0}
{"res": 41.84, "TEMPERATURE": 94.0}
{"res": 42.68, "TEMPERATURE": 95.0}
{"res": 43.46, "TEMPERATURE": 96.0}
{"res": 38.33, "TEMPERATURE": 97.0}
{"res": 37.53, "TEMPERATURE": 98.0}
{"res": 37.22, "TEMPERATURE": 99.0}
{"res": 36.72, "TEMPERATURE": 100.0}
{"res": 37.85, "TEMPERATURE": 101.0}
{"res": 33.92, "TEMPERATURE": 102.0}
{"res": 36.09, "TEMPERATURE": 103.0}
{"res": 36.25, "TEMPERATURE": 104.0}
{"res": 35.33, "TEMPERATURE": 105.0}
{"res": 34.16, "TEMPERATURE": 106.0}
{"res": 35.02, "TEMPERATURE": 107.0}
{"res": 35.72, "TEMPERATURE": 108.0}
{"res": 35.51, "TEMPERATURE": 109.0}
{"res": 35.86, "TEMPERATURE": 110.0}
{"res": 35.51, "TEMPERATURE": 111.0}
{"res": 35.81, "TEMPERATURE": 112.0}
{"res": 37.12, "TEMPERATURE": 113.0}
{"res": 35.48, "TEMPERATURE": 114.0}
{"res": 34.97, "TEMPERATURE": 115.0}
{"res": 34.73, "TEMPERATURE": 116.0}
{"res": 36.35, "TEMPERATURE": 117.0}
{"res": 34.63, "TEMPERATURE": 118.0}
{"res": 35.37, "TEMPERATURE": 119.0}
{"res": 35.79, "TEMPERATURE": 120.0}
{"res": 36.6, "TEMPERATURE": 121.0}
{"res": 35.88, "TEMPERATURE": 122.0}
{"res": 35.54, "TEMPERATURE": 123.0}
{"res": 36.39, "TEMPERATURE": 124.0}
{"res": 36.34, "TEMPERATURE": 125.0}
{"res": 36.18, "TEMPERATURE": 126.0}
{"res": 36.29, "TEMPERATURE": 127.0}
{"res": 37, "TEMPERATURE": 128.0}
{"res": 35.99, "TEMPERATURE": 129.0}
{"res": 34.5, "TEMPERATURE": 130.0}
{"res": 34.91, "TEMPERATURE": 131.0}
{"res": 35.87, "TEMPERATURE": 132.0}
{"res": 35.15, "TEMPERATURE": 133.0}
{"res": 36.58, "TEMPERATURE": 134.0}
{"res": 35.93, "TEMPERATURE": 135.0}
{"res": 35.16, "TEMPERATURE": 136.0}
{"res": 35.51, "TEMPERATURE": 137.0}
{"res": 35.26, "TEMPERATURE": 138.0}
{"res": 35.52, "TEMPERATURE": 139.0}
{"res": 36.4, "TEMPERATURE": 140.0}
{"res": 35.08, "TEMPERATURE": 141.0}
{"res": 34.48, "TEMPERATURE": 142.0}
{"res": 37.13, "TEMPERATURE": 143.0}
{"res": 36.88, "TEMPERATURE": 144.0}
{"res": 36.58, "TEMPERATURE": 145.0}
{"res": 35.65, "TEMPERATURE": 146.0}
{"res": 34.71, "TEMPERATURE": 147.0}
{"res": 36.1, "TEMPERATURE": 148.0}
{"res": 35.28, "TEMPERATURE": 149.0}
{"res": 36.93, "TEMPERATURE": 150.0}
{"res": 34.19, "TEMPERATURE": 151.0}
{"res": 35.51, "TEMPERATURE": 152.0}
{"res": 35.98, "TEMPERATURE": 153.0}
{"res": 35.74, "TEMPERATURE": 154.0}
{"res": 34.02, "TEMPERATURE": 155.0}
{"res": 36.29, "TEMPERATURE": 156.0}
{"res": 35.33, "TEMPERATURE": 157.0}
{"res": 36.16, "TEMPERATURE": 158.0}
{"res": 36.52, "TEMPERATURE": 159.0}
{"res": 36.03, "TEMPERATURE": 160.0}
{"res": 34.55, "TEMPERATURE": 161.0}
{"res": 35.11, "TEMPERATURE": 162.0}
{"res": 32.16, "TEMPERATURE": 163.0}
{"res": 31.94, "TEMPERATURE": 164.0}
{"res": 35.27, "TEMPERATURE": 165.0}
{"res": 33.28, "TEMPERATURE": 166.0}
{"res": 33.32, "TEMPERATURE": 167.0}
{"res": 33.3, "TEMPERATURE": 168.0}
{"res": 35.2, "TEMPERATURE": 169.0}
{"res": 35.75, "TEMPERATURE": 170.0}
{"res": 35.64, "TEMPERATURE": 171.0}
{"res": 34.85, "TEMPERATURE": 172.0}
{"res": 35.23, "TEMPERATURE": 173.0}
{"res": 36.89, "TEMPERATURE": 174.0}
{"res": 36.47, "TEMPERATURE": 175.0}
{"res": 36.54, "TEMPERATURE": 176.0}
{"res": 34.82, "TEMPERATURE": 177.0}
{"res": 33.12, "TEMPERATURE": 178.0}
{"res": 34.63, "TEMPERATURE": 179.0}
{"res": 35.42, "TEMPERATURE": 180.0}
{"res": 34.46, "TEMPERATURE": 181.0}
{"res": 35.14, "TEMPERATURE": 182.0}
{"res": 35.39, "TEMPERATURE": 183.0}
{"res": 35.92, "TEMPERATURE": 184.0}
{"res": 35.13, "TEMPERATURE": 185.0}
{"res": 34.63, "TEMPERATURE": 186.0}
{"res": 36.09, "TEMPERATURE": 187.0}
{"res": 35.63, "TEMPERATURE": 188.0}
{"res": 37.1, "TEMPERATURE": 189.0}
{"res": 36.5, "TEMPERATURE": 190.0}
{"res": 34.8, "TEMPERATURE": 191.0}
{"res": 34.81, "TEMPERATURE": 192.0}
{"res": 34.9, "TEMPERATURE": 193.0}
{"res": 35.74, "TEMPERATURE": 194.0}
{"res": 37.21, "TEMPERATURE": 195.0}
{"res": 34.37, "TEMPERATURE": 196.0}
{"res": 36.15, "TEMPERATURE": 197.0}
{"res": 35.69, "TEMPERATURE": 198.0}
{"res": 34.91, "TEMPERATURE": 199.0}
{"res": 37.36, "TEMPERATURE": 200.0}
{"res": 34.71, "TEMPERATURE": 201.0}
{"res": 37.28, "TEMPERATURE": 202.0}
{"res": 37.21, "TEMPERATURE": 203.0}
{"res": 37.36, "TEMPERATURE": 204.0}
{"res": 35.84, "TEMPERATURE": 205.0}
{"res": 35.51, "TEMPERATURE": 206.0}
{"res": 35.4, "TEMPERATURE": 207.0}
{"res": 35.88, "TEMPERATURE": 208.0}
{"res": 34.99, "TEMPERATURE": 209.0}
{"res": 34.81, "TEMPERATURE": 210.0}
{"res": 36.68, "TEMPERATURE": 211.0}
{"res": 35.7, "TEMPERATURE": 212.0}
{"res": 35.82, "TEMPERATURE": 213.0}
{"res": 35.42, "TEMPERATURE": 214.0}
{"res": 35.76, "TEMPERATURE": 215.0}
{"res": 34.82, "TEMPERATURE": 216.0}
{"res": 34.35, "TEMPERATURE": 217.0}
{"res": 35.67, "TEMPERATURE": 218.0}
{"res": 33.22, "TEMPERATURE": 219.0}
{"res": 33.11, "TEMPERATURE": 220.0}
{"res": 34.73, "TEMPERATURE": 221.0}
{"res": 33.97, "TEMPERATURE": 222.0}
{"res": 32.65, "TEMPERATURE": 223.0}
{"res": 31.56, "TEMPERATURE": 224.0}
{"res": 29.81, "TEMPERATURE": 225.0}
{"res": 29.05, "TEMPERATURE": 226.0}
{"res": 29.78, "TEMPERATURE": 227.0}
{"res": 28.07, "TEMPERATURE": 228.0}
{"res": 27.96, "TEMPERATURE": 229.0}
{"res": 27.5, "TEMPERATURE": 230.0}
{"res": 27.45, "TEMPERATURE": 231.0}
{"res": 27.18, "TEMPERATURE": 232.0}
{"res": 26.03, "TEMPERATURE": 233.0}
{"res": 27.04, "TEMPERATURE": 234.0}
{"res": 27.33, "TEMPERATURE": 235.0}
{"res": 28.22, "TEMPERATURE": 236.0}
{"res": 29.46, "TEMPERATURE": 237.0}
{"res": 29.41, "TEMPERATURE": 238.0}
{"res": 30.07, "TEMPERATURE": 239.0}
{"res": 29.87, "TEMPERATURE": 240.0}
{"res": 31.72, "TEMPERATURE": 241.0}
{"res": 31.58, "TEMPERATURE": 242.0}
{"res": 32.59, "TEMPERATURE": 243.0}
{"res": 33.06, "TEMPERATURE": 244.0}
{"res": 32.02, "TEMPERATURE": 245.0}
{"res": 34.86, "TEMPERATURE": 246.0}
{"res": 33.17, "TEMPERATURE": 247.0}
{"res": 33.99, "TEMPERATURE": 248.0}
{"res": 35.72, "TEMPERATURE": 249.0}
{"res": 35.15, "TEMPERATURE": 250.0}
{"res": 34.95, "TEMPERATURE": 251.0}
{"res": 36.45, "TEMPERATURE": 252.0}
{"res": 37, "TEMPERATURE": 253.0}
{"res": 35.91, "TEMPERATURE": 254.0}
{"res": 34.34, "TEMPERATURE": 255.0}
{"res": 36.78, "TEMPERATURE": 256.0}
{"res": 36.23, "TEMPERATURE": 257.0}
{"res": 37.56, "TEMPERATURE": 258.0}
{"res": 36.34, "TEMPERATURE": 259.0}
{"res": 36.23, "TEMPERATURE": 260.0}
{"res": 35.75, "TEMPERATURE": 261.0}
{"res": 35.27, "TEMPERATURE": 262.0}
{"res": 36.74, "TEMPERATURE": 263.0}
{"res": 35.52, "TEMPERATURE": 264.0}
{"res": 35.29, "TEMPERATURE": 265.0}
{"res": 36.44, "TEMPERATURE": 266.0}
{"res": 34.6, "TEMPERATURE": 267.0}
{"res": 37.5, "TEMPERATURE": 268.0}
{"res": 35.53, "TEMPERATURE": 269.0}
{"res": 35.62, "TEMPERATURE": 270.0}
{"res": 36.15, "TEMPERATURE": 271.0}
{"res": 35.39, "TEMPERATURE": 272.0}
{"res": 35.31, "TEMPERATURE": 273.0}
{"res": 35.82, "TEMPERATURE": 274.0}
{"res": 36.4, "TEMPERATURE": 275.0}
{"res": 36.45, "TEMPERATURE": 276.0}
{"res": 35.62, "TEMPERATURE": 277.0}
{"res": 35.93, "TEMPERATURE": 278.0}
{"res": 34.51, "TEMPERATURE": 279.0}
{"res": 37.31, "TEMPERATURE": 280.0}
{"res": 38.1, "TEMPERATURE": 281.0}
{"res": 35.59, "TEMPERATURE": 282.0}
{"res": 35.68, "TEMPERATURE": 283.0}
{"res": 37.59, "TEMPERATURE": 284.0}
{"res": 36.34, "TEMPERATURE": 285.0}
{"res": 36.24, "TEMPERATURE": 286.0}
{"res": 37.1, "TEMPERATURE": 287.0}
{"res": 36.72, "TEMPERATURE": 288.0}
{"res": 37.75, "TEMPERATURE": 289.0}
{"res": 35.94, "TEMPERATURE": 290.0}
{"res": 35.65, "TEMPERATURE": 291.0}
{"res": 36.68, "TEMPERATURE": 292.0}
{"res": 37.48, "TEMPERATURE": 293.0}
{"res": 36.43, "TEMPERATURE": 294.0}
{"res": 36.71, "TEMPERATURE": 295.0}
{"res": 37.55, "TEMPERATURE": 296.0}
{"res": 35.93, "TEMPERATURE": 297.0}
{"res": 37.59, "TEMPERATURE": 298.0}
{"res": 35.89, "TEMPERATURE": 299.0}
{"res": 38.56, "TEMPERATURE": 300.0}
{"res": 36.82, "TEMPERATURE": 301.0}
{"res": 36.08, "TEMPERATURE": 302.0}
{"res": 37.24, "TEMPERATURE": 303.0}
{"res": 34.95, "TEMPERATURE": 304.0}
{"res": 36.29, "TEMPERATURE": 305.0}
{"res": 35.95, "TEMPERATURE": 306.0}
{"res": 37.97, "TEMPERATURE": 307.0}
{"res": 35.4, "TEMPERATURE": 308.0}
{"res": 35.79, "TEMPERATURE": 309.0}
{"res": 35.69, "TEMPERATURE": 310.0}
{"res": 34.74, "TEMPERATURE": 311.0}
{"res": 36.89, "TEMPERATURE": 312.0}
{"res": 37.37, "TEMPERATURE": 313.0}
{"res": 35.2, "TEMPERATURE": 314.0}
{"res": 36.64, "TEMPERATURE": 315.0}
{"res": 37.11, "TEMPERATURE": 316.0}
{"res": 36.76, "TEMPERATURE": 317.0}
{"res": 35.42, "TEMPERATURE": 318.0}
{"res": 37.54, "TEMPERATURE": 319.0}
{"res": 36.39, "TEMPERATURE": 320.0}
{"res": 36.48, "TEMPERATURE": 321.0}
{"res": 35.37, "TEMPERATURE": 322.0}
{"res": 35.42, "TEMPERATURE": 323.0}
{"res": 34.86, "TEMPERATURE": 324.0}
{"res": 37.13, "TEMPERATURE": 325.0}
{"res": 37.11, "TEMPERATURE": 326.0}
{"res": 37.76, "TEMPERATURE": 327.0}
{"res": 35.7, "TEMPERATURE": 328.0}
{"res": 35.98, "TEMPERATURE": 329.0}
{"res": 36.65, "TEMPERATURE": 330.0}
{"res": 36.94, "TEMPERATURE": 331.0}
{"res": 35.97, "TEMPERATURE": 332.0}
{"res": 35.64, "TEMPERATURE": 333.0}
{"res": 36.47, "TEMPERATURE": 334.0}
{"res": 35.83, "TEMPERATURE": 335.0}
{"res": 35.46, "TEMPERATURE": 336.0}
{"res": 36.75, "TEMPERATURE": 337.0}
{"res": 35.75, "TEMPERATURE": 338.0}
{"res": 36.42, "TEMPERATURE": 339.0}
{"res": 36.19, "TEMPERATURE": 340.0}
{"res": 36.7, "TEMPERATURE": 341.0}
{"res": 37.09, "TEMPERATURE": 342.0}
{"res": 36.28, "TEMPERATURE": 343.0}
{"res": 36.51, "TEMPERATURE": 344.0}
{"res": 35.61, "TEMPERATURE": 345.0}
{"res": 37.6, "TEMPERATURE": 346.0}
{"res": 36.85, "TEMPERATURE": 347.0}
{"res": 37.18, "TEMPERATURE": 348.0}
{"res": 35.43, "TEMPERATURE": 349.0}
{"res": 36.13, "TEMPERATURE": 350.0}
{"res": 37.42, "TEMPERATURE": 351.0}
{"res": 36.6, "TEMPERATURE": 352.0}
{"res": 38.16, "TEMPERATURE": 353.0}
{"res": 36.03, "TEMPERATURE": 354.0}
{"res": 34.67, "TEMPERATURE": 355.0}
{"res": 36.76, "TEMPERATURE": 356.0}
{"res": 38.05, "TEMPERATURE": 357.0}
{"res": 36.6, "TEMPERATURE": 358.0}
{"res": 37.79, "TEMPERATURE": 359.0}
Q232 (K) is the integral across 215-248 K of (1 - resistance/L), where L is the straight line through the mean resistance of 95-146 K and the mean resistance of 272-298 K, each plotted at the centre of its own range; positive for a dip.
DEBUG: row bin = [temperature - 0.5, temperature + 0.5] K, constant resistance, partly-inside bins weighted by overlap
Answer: 4.9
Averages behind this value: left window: 36.1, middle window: 31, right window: 36.4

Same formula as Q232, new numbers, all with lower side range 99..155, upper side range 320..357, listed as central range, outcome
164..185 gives 0.5 K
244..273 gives 0.5 K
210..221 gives 0.3 K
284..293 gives -0.1 K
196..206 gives -0.1 K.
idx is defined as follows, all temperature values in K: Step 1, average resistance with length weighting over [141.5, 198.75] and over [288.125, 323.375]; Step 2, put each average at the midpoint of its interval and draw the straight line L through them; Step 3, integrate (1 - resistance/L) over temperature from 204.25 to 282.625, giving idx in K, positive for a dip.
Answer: 4.61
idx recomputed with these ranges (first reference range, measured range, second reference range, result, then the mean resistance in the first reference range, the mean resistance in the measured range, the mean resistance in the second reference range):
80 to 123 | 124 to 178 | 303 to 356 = 1.75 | 36.7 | 35.4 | 36.3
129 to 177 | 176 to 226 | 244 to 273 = 0.47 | 35.3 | 35.1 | 35.5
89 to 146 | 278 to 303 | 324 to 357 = -0.15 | 36.5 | 36.7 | 36.5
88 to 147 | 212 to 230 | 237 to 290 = 1.48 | 36.4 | 32.6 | 35.2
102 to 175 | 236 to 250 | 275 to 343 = 1.54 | 35.5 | 32.1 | 36.4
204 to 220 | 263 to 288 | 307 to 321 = -0.13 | 35.3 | 36.1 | 36.3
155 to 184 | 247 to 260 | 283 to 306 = 0.12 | 35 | 35.8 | 36.7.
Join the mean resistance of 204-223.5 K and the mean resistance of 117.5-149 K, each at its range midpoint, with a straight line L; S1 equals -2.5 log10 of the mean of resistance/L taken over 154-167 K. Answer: 0.025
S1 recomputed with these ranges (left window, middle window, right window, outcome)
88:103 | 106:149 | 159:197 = 0.04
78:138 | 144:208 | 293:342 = 0.03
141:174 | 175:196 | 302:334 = 0.00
